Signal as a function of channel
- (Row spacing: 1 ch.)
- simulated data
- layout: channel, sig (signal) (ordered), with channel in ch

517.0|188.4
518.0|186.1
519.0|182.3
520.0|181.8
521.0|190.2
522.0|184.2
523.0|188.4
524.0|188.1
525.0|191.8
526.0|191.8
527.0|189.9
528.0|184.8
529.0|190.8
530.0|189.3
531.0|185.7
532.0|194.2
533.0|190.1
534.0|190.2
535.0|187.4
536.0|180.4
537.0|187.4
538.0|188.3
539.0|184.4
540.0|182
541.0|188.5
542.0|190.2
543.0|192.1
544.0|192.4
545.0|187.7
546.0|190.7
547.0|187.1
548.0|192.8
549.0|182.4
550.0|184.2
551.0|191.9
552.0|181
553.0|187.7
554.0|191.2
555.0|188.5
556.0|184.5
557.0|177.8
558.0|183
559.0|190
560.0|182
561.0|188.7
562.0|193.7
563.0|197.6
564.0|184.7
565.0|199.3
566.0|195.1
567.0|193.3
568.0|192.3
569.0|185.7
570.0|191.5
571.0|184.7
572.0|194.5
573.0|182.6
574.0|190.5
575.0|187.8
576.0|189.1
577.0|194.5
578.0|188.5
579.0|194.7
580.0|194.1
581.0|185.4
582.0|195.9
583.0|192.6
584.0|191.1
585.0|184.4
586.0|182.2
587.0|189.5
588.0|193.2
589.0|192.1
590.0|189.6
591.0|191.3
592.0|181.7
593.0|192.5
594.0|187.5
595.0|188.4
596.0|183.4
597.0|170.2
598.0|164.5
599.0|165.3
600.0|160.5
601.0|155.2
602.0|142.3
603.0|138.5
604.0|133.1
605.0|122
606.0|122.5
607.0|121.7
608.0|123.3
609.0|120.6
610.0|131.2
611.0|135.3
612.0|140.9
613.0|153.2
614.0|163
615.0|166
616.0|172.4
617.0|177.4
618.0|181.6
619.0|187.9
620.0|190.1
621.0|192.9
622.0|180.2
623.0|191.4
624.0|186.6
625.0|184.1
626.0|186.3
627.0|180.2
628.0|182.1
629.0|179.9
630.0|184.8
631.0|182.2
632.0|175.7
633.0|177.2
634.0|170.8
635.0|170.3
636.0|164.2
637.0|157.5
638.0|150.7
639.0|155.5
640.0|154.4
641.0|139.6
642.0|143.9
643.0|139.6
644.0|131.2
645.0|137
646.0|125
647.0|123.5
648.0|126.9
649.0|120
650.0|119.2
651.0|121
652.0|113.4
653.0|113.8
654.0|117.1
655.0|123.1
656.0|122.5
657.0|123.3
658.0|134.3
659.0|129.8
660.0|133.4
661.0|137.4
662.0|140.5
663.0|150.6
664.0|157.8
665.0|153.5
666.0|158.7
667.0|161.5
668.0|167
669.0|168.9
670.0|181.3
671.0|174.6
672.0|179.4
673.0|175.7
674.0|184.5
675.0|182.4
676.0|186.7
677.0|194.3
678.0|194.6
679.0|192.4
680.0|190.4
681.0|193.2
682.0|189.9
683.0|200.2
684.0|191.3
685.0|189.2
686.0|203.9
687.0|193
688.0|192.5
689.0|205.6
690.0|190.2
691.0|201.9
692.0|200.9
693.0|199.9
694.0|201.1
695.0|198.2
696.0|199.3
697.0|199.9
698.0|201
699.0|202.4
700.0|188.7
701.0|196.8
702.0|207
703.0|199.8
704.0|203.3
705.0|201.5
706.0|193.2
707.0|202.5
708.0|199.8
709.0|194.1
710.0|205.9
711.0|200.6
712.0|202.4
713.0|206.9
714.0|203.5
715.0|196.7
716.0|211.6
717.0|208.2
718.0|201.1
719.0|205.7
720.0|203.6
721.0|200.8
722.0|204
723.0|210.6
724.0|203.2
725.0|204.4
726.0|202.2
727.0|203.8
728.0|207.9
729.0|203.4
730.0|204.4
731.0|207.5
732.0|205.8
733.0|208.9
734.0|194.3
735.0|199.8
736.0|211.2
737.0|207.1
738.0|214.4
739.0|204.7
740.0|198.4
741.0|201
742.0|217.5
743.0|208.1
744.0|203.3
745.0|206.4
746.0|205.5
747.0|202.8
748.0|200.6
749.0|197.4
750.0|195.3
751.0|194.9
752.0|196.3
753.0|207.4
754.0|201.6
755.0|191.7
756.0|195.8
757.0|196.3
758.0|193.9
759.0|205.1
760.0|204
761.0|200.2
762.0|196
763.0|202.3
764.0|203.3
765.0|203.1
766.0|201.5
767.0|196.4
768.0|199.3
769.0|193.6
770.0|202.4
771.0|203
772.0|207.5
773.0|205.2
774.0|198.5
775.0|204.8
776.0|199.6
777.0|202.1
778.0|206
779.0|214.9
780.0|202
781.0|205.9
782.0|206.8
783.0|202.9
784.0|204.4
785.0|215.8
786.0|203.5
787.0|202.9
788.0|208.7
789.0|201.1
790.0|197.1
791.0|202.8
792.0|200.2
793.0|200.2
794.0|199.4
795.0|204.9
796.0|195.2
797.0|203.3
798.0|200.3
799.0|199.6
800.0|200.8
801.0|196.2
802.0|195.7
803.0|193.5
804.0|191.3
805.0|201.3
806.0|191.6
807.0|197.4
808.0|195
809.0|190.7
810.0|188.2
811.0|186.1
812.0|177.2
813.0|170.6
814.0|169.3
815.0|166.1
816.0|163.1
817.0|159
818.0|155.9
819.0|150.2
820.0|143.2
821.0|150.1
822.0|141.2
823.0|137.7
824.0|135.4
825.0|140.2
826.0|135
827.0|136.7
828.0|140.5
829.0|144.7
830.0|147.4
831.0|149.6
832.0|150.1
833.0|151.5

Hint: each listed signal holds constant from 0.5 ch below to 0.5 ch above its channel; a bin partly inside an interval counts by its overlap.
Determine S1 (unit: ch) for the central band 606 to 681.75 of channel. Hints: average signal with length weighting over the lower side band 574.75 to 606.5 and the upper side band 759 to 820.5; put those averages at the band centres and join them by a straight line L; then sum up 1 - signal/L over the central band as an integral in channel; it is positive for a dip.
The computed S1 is 9.9 ch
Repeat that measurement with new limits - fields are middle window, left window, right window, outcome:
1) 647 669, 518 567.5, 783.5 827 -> 6.0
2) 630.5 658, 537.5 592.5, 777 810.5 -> 7.5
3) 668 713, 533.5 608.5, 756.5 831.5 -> -2.4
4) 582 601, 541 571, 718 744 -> 0.9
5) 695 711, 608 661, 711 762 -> -1.1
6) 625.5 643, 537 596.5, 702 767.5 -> 2.4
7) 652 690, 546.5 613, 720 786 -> 4.8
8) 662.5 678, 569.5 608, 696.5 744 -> 1.6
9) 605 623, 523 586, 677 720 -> 3.4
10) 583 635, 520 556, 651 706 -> 3.5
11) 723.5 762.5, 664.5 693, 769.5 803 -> -1.3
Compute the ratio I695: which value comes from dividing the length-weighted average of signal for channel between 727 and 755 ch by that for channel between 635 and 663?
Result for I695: 1.52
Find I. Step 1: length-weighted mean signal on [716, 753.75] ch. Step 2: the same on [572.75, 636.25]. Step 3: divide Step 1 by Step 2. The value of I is 1.18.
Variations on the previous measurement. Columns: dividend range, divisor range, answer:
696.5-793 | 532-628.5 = 1.13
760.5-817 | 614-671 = 1.27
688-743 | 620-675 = 1.31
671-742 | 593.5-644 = 1.23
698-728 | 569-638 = 1.17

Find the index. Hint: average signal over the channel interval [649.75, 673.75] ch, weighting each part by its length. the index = 145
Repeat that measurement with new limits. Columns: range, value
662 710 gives 189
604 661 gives 151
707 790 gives 203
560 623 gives 175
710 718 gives 204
